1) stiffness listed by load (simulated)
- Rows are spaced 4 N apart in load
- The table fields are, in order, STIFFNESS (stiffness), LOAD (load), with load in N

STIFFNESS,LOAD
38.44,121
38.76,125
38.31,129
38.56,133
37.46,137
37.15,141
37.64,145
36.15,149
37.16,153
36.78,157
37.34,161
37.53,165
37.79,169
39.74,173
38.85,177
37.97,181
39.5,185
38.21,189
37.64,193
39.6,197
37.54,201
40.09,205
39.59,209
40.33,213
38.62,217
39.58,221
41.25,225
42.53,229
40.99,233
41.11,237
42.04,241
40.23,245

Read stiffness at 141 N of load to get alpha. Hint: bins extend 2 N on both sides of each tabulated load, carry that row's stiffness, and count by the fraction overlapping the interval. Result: 37.15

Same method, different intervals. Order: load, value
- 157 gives 36.78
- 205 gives 40.09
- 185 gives 39.5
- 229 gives 42.53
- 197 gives 39.6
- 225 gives 41.25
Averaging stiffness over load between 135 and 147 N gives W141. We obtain 37.4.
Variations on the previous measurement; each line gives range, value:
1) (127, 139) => 38.1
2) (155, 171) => 37.4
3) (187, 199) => 38.5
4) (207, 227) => 39.9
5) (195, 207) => 39.1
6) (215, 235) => 40.6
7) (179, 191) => 38.6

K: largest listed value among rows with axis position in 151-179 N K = 39.74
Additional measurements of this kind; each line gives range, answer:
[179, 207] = 40.09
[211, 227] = 41.25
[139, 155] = 37.64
